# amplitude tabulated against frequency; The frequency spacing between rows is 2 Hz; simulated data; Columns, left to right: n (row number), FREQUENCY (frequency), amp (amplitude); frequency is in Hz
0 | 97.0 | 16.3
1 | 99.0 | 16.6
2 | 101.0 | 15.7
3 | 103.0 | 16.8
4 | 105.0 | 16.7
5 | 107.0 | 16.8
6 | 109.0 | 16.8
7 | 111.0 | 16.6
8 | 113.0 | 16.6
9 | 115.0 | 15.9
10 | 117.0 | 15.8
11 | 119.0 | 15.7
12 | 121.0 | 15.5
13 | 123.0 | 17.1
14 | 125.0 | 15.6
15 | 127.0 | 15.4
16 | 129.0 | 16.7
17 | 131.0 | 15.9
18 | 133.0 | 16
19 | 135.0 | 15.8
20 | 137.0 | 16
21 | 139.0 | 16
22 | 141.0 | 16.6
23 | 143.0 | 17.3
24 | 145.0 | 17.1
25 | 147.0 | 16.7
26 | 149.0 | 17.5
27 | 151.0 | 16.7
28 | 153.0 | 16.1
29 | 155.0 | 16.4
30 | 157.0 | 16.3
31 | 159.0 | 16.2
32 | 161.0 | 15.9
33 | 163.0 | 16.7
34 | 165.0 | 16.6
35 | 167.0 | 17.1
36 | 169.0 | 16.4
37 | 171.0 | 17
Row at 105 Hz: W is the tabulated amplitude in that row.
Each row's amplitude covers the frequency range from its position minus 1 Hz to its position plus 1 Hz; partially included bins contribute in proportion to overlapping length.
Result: 16.7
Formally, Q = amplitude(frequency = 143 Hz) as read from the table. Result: 17.3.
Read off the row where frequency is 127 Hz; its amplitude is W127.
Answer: 15.4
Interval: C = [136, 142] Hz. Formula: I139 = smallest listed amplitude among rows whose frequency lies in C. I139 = 16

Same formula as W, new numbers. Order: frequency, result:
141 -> 16.6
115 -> 15.9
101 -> 15.7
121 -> 15.5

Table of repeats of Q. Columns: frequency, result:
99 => 16.6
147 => 16.7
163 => 16.7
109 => 16.8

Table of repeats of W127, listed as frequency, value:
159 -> 16.2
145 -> 17.1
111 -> 16.6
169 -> 16.4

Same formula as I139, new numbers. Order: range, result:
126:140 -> 15.4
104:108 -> 16.7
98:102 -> 15.7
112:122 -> 15.5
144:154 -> 16.1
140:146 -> 16.6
